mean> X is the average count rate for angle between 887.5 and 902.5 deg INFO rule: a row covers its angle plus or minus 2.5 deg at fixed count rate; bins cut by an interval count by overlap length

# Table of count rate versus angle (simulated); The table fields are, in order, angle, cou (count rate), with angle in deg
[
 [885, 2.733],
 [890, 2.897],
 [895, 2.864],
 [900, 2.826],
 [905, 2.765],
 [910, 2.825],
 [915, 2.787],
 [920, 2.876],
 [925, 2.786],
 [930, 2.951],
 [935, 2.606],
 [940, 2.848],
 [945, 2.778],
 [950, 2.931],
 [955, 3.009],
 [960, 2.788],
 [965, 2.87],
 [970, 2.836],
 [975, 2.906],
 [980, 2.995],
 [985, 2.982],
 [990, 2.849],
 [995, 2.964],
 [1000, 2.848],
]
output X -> 2.86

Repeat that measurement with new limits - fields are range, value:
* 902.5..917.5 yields 2.79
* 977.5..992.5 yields 2.94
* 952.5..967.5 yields 2.89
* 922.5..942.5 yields 2.8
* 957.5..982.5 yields 2.88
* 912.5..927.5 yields 2.82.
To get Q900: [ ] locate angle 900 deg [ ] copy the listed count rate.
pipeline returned 2.826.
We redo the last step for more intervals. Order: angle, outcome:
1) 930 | 2.951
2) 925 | 2.786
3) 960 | 2.788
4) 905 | 2.765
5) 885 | 2.733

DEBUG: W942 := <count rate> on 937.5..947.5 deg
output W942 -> 2.81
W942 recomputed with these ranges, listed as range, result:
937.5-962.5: 2.87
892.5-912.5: 2.82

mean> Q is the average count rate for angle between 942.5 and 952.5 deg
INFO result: 2.85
